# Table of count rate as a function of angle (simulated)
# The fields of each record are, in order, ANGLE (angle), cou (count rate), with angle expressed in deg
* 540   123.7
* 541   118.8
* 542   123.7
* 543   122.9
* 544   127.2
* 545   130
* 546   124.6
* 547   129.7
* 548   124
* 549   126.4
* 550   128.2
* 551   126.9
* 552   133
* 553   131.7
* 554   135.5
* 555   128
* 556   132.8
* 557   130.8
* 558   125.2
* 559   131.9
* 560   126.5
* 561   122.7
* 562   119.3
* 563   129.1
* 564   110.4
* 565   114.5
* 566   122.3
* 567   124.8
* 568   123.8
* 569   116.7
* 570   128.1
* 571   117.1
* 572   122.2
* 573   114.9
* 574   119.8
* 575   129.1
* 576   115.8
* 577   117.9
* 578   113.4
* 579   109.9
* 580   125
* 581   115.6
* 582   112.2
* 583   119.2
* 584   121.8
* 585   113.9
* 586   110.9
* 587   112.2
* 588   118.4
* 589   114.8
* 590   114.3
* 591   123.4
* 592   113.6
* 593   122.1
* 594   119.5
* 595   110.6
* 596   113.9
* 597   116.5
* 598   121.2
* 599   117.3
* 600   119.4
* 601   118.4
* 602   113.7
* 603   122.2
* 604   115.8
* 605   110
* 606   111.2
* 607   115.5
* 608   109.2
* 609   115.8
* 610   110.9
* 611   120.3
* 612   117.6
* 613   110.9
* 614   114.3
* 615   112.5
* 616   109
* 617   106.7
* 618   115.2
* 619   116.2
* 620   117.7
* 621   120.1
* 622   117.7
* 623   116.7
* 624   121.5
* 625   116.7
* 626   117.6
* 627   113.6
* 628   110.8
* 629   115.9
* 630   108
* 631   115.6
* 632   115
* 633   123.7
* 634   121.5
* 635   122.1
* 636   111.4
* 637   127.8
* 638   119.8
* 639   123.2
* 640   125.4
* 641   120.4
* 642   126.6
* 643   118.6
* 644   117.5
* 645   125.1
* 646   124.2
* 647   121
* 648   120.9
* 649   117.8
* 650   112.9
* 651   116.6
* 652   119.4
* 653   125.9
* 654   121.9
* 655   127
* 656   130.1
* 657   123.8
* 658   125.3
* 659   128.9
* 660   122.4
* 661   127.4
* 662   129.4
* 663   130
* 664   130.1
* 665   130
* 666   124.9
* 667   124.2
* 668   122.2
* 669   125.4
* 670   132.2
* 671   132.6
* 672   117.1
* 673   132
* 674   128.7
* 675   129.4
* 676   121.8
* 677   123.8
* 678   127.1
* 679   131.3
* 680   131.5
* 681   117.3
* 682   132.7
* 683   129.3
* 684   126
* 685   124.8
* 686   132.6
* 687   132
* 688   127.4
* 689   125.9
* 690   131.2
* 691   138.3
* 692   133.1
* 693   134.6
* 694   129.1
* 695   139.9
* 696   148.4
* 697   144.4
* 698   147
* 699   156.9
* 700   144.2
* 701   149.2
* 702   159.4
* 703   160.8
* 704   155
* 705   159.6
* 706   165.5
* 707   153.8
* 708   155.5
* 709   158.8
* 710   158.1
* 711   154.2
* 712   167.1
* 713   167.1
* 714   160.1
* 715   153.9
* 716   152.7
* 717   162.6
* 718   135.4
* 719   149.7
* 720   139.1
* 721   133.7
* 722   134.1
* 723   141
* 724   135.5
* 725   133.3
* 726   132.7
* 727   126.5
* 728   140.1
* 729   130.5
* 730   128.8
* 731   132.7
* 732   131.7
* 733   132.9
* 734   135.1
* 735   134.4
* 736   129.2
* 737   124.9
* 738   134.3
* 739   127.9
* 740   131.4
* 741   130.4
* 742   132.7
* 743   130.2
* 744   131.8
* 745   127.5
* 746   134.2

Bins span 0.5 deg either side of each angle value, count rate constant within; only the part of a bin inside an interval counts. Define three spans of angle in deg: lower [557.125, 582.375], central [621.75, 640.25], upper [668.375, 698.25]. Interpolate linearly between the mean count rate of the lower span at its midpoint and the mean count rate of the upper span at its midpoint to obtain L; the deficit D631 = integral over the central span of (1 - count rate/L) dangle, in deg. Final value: 1.2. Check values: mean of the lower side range 121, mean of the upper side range 131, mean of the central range 118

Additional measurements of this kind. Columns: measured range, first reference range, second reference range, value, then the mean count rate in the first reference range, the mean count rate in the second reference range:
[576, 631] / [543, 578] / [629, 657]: 3.1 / 125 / 121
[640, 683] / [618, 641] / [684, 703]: 1.2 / 118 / 139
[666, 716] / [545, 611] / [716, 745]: -3.4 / 120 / 135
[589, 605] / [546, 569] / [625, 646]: 0.7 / 126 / 119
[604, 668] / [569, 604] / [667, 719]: 4.5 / 118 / 141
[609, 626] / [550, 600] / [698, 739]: 1.7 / 121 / 145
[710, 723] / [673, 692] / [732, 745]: -2.1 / 129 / 131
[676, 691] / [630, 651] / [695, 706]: 1.6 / 120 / 153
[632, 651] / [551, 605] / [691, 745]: 1.4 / 120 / 143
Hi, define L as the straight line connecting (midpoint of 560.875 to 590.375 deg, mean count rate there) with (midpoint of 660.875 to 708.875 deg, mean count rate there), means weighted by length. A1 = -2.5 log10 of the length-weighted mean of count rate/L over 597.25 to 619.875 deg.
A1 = 0.08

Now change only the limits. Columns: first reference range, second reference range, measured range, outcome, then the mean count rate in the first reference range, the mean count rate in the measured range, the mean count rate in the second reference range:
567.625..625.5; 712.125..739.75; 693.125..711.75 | -0.13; 117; 152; 139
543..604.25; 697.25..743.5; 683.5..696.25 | 0.05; 121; 132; 144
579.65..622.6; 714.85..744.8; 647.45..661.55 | 0.01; 116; 123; 135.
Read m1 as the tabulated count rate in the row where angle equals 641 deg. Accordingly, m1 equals 120.4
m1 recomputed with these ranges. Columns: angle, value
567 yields 124.8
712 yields 167.1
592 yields 113.6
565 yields 114.5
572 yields 122.2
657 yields 123.8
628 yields 110.8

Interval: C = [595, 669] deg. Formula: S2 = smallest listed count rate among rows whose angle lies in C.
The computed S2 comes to 106.7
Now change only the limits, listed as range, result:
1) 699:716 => 144.2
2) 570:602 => 109.9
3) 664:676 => 117.1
